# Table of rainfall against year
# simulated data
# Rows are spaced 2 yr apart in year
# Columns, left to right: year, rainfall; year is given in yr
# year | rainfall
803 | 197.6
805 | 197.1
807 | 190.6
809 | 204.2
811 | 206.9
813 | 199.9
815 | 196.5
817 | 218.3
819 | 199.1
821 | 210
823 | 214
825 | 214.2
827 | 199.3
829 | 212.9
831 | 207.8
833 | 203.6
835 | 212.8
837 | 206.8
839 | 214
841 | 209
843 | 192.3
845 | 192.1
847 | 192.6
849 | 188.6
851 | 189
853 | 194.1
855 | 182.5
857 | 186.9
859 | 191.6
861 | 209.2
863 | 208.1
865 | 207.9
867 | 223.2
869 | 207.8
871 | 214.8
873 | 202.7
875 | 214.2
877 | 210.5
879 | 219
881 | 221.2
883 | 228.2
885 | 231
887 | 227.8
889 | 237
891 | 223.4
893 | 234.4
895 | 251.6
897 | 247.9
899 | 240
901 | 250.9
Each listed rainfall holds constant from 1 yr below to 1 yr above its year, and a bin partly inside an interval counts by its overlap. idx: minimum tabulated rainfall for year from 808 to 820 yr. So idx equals 196.5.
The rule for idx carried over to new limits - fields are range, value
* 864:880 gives 202.7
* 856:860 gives 186.9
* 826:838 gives 199.3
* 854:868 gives 182.5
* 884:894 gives 223.4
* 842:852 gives 188.6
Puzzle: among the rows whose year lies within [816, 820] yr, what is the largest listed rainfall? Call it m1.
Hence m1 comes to 218.3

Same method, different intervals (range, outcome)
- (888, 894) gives 237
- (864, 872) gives 223.2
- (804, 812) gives 206.9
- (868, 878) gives 214.8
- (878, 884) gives 228.2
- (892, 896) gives 251.6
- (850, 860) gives 194.1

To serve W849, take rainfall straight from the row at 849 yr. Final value 188.6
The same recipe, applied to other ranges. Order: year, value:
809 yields 204.2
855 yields 182.5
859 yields 191.6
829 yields 212.9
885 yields 231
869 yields 207.8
